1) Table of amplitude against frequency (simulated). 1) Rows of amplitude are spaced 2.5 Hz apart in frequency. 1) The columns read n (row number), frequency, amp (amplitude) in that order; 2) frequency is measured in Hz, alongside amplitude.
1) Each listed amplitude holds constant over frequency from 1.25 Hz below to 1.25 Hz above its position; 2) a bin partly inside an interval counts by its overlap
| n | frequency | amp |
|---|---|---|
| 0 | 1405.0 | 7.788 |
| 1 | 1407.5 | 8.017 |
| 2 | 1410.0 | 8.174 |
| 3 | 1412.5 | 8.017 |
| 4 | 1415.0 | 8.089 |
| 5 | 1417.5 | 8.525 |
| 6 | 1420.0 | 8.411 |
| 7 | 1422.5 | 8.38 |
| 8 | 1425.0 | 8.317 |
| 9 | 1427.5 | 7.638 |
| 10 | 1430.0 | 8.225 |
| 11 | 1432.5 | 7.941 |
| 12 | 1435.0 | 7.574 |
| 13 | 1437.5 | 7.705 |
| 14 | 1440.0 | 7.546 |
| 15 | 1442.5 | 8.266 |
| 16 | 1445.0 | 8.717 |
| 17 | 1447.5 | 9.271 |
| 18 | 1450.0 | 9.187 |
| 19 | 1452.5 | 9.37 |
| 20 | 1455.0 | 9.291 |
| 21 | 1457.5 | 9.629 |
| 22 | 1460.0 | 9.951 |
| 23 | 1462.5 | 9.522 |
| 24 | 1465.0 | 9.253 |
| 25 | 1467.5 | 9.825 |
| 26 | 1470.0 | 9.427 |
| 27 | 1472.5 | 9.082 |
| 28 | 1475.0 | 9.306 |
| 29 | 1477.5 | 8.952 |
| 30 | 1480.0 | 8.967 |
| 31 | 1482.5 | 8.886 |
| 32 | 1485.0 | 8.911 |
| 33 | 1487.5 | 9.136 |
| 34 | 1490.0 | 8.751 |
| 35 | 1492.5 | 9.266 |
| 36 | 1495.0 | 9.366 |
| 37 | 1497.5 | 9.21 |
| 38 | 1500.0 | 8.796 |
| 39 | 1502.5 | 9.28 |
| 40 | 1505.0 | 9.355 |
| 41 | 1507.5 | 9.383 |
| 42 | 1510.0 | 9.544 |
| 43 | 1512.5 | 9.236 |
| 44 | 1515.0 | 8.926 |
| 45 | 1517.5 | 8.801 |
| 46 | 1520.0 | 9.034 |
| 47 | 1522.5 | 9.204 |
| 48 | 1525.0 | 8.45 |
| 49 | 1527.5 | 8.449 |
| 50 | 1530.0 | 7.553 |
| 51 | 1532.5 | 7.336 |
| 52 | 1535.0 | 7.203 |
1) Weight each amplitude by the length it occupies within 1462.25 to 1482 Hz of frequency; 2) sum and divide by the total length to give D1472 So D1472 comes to 9.26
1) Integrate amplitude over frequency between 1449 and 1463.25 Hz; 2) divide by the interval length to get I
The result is 9.5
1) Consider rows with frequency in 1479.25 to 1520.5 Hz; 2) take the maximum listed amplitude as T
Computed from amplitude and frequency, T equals 9.544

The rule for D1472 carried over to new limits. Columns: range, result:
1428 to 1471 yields 8.84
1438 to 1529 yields 9.08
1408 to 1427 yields 8.24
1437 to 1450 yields 8.42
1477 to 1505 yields 9.06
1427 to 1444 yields 7.86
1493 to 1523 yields 9.18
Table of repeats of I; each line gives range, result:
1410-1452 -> 8.26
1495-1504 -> 9.14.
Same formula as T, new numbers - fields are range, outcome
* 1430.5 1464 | 9.951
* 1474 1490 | 9.306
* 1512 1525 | 9.236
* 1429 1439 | 8.225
